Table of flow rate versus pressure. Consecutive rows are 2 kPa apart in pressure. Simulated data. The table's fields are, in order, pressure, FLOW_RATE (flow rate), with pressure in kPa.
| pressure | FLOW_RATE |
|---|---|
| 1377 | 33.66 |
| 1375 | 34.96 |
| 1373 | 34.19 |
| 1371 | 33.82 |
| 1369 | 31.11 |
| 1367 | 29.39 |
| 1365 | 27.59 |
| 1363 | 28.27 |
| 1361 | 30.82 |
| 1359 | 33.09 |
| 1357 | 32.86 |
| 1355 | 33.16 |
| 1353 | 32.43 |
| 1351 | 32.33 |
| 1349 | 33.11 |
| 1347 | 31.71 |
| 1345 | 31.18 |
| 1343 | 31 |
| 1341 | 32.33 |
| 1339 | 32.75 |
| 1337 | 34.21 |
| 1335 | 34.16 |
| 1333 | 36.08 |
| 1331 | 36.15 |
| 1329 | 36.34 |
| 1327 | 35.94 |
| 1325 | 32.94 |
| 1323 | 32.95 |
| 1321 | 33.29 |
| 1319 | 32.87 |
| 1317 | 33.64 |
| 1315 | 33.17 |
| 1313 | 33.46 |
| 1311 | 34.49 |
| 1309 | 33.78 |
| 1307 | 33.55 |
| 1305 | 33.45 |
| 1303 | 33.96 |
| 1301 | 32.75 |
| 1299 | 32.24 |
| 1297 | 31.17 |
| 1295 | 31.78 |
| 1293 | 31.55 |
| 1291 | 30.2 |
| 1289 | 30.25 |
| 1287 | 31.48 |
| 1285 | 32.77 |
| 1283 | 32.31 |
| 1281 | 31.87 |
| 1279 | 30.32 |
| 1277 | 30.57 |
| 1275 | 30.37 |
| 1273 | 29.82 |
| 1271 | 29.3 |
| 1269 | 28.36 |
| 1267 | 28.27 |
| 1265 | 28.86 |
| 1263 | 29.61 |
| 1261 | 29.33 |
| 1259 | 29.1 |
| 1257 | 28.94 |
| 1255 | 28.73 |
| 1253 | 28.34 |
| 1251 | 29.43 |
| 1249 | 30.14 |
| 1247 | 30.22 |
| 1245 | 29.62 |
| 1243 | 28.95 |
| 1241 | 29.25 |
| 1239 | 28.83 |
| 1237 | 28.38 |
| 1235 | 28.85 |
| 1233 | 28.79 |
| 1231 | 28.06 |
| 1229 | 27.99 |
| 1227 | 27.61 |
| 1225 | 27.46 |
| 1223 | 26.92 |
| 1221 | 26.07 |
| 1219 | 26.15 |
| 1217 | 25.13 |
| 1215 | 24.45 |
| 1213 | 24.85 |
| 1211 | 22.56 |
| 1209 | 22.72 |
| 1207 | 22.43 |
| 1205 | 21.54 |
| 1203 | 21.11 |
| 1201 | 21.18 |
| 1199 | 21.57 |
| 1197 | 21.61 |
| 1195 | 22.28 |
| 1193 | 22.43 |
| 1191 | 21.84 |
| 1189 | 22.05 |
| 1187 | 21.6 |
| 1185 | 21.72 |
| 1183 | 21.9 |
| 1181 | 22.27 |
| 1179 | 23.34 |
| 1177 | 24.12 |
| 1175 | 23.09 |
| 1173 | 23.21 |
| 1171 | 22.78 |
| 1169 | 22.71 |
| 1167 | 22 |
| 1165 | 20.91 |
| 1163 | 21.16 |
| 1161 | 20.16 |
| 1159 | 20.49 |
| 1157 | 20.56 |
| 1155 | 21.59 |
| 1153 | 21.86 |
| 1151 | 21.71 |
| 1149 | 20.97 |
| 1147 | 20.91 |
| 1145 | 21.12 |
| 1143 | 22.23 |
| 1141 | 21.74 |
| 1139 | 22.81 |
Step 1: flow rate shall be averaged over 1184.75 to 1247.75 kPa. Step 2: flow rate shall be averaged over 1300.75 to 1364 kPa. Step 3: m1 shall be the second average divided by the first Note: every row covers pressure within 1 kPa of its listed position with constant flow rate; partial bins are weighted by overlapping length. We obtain 1.3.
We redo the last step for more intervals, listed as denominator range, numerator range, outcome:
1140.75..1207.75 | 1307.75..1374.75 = 1.51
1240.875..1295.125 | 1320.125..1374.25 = 1.09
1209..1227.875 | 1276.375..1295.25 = 1.23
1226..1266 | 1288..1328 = 1.14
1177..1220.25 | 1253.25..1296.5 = 1.33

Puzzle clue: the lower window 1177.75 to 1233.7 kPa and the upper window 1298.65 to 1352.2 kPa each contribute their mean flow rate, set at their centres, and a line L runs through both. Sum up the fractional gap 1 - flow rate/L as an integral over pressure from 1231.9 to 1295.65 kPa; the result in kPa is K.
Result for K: -3.0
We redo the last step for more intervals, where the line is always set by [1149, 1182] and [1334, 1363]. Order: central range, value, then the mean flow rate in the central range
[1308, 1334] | -2.90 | 34.2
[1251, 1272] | -1.15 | 28.9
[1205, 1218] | 0.56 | 23.5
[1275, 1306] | -2.84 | 31.7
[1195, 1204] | 0.91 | 21.5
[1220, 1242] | -1.99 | 28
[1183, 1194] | 0.64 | 21.9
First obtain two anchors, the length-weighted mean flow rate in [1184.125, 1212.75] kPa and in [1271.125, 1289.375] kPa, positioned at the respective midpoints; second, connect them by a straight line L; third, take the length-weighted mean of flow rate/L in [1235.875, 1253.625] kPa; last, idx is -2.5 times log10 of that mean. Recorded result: -0.083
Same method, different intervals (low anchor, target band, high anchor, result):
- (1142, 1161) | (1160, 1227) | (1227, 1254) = 0.09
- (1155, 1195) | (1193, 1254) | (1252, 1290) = 0.00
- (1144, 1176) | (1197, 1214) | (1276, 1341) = 0.13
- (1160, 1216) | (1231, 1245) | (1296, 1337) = -0.08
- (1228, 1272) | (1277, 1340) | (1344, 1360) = -0.07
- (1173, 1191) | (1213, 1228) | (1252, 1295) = -0.02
